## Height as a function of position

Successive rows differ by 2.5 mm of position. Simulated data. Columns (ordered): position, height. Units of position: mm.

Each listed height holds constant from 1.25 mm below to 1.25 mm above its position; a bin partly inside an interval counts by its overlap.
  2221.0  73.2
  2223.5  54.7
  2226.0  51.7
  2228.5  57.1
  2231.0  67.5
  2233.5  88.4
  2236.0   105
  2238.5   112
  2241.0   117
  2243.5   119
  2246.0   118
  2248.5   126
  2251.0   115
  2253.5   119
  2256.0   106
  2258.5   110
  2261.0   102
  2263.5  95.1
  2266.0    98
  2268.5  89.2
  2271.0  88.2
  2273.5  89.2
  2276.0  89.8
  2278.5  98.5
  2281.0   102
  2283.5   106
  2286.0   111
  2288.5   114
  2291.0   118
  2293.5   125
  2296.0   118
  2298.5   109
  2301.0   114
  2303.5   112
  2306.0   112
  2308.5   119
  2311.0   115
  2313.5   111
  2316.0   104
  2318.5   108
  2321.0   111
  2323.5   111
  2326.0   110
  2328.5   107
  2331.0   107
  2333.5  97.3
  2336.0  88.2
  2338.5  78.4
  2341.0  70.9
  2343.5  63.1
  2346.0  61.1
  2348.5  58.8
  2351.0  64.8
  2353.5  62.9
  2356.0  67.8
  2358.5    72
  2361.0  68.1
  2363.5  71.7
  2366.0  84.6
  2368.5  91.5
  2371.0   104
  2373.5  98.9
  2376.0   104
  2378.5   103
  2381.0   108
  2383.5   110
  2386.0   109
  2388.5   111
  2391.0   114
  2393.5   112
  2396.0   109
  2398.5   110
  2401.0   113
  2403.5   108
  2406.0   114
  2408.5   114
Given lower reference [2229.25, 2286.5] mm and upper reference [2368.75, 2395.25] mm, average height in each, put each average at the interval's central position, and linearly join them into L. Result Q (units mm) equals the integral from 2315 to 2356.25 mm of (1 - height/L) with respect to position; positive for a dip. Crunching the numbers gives 7.2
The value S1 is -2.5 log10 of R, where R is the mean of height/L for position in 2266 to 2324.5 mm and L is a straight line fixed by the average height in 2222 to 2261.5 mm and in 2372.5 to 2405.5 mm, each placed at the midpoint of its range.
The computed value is -0.06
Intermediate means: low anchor 97.8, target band 107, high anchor 109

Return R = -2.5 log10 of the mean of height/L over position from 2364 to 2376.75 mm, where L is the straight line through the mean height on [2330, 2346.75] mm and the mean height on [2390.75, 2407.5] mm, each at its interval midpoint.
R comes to 0.03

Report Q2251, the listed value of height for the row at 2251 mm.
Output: 115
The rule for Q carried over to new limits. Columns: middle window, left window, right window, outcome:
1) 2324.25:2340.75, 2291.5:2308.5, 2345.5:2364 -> -2.0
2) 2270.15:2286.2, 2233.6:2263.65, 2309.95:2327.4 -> 2.0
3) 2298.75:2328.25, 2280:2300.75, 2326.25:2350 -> -4.0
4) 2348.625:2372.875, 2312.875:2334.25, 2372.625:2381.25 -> 6.6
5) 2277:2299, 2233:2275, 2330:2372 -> -3.6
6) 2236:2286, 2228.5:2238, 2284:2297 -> -3.2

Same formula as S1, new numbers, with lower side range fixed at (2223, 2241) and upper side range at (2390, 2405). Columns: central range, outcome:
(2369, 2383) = 0.04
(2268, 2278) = -0.02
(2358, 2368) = 0.35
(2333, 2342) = 0.20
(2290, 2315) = -0.23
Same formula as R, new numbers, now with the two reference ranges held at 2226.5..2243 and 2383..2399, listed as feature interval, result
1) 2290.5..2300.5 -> -0.189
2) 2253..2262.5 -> -0.157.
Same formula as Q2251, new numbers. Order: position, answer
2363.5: 71.7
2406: 114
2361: 68.1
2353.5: 62.9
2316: 104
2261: 102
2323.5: 111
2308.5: 119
